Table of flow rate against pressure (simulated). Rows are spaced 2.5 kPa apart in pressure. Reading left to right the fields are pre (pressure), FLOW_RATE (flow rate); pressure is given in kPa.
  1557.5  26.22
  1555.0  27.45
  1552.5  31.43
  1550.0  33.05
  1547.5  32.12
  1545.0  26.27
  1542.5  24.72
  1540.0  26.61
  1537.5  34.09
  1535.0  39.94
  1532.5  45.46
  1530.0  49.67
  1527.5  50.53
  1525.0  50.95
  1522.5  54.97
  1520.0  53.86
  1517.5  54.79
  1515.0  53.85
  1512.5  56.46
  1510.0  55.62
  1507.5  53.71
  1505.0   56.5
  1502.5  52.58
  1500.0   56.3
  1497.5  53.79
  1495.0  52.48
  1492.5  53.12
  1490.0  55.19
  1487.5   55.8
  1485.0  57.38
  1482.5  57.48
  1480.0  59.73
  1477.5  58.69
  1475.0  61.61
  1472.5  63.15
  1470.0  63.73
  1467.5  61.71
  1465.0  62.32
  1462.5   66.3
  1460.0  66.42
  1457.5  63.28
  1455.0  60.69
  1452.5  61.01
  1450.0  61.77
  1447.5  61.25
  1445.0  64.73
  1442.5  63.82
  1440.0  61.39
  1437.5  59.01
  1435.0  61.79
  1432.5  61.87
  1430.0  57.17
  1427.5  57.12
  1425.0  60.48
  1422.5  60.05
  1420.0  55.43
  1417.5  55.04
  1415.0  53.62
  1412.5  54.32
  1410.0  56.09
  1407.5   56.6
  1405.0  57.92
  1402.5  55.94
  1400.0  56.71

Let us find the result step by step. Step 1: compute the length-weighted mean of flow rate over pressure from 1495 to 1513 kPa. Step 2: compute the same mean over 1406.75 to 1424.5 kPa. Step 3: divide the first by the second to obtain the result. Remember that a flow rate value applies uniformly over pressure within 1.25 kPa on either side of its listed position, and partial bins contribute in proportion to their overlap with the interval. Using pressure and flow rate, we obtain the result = 1.0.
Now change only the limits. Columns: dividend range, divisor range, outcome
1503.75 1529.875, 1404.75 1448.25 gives 0.92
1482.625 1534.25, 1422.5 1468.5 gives 0.87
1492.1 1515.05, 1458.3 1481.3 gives 0.87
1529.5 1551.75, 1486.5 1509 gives 0.63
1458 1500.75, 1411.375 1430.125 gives 1.05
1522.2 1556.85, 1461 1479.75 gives 0.59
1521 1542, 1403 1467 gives 0.72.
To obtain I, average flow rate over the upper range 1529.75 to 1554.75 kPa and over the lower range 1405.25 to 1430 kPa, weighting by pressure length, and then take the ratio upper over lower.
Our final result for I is 0.6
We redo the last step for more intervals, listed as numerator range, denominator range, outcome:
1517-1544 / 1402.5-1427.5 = 0.77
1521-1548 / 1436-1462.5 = 0.64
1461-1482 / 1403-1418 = 1.11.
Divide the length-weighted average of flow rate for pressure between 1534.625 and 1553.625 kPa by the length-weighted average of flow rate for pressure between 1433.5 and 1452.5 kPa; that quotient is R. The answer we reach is 0.49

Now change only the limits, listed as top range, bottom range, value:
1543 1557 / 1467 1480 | 0.48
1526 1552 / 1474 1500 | 0.64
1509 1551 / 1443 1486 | 0.71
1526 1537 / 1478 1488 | 0.79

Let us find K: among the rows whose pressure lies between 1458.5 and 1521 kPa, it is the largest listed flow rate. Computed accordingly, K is 66.42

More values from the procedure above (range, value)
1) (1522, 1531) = 54.97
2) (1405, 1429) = 60.48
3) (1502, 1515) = 56.5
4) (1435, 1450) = 64.73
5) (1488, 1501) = 56.3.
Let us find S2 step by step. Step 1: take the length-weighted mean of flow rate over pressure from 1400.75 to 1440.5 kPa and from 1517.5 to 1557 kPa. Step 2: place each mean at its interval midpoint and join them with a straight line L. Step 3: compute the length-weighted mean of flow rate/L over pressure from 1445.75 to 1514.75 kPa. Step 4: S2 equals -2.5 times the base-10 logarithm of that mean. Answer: -0.22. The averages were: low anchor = 57.7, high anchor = 39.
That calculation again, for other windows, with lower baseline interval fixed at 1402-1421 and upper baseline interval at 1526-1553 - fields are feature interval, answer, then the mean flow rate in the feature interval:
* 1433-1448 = -0.21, 62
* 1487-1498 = -0.24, 54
